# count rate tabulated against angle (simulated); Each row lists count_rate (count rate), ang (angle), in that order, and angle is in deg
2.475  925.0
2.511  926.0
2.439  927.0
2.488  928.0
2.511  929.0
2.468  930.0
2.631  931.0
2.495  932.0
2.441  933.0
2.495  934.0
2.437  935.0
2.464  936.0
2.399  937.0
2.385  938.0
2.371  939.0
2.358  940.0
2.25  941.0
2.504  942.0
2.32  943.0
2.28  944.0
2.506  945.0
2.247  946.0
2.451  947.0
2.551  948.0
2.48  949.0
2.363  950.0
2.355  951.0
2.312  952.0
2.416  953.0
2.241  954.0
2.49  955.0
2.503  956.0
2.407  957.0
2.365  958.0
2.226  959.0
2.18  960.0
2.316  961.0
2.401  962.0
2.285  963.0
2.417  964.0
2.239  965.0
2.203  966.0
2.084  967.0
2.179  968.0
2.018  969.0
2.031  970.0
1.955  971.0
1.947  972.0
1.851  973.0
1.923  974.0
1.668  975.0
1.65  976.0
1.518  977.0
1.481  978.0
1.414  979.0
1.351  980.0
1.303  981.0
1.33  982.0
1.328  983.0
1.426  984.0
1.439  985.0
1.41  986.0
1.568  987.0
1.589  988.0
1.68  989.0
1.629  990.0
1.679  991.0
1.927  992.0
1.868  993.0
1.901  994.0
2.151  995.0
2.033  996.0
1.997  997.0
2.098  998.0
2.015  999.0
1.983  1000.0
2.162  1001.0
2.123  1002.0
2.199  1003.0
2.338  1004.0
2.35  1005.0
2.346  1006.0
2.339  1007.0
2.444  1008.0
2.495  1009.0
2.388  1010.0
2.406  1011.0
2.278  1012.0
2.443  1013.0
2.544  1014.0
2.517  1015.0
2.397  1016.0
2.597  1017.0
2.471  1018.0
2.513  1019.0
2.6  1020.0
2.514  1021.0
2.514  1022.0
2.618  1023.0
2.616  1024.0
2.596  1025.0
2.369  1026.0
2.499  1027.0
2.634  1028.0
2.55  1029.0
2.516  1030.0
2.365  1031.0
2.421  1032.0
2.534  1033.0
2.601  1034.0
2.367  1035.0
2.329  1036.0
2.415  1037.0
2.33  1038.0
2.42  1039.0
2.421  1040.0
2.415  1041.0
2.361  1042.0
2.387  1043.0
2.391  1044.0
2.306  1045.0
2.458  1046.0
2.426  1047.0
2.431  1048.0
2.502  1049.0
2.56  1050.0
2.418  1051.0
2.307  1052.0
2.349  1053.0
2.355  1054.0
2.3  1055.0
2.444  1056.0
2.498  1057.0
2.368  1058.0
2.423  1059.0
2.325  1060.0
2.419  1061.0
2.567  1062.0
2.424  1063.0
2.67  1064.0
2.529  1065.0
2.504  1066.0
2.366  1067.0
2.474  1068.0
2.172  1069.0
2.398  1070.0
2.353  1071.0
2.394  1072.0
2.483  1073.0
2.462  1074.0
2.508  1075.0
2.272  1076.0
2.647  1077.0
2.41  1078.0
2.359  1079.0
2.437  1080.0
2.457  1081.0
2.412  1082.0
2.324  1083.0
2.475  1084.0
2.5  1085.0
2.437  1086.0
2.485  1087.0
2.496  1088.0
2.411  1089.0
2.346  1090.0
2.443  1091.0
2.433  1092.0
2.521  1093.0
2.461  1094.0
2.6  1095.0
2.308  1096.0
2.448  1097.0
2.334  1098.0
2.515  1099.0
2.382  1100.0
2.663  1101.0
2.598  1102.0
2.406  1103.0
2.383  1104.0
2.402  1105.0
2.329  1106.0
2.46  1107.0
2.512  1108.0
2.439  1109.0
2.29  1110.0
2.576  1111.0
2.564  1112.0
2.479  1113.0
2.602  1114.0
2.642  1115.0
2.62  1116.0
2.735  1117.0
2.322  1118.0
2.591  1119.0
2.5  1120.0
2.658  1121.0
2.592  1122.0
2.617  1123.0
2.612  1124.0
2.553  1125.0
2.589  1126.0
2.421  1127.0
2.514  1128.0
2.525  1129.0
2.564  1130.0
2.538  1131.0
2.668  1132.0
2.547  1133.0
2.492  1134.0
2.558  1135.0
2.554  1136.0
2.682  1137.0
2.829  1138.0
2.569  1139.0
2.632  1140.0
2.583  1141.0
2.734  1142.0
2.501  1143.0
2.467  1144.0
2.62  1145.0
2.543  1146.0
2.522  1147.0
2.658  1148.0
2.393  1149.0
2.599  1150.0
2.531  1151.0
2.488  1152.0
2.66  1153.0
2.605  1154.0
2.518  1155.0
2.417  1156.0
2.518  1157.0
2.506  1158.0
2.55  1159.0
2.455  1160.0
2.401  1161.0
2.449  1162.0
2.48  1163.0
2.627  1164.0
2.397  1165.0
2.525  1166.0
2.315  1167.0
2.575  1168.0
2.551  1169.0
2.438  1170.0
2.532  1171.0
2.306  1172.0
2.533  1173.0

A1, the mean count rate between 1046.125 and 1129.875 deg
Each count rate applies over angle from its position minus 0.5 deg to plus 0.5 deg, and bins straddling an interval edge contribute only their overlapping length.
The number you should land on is 2.46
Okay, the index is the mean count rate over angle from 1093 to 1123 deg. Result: 2.5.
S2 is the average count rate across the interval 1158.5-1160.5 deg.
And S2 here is 2.5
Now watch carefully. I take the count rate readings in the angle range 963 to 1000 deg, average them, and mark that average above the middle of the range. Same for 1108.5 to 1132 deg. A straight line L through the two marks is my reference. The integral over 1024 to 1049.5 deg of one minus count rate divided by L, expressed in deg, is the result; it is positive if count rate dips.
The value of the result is -4.3 deg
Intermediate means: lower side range 1.8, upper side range 2.55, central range 2.45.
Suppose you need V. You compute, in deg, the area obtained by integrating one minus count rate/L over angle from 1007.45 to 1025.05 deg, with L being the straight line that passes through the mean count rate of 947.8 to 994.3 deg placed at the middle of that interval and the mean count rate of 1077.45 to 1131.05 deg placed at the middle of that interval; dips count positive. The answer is -3.0 deg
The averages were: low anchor 1.95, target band 2.49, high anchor 2.49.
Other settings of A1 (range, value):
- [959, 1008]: 1.91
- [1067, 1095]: 2.43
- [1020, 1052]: 2.46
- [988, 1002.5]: 1.93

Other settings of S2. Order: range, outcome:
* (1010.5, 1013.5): 2.38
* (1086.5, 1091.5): 2.44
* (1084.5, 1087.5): 2.47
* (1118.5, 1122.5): 2.59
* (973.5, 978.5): 1.65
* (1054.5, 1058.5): 2.4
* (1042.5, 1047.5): 2.39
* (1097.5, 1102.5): 2.5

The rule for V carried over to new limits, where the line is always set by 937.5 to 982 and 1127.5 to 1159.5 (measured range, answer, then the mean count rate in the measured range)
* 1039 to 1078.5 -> -0.9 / 2.42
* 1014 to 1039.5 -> -2.2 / 2.49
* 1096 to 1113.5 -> 0.2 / 2.45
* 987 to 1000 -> 2.0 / 1.87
